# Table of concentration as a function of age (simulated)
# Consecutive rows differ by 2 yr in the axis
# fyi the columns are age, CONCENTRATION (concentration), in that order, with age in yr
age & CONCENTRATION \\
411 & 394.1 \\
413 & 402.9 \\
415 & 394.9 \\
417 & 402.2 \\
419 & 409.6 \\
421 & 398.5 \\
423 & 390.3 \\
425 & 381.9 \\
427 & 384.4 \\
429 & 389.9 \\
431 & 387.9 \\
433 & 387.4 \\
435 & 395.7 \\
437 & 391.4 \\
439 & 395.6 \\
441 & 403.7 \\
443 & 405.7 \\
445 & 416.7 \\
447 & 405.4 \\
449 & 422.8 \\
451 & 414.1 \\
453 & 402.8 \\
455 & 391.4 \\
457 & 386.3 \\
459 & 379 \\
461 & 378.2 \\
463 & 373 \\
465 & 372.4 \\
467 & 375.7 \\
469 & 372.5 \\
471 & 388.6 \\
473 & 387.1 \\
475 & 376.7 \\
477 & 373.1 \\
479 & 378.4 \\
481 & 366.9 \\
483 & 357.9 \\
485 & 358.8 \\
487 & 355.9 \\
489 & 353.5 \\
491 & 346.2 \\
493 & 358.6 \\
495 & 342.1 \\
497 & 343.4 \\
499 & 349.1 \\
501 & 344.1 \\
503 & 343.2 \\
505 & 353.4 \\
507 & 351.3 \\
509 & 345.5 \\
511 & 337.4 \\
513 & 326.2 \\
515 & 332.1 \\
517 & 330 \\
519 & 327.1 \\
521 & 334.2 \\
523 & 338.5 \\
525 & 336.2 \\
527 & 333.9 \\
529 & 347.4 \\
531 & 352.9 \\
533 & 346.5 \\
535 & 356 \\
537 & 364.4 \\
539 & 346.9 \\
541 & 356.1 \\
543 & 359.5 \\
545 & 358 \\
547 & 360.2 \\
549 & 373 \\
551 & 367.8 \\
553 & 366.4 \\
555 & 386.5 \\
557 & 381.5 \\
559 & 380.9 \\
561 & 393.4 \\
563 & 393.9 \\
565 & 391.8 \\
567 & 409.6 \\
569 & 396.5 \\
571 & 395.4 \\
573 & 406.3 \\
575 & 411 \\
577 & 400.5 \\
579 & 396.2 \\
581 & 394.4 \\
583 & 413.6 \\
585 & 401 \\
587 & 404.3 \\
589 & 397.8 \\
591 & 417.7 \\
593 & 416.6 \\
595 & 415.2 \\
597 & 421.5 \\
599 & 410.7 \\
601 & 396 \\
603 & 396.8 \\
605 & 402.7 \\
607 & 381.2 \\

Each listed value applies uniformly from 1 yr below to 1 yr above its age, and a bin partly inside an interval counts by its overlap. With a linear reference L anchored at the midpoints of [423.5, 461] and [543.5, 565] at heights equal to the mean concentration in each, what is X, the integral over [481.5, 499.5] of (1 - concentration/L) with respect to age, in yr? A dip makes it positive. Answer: 1.6 yr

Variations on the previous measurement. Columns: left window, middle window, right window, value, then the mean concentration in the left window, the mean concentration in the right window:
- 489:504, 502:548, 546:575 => 2.5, 347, 387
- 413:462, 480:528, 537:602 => 6.0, 397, 391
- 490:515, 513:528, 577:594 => 1.0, 345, 405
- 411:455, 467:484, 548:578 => 0.9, 399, 390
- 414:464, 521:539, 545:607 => 2.2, 396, 396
